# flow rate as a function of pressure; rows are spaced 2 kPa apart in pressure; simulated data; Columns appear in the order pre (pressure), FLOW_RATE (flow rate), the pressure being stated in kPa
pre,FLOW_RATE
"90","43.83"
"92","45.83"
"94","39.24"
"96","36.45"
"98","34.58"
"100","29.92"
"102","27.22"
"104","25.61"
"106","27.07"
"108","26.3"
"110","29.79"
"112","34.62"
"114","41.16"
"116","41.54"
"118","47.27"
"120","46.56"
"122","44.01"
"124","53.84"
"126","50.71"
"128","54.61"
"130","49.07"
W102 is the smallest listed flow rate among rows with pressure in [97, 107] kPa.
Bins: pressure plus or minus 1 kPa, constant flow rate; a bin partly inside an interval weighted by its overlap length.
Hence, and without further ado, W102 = 25.61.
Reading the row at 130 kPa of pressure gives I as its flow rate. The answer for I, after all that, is 49.07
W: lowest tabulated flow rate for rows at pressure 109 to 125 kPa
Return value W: 29.79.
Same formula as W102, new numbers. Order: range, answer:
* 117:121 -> 46.56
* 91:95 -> 39.24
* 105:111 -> 26.3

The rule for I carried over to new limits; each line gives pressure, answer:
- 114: 41.16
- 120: 46.56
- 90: 43.83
